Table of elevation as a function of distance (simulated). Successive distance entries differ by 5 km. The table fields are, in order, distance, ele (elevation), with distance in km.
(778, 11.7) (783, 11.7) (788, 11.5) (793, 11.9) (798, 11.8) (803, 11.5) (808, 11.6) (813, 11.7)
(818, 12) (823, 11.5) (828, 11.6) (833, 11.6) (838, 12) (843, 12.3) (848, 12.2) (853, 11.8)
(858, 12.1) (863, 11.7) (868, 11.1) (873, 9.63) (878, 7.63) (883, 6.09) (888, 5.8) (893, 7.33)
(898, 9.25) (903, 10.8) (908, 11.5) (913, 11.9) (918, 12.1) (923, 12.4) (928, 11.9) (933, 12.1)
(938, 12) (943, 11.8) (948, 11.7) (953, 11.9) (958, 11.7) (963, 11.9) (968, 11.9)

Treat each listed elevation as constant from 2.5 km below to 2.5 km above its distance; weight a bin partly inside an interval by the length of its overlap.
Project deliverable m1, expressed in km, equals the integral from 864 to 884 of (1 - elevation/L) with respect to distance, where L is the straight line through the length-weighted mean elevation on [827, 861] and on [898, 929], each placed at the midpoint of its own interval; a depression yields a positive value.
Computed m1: 4.68 km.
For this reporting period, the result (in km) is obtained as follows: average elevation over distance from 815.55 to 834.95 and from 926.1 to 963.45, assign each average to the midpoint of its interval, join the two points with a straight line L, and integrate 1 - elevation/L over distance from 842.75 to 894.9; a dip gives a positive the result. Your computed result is 9.0 km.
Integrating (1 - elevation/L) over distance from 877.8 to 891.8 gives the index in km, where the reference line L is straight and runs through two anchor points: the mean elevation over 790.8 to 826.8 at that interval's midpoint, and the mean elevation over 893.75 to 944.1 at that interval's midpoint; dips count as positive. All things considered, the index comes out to 6.2 km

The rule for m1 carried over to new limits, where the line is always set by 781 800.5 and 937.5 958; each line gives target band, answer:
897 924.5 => 0.9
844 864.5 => -0.4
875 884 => 3.5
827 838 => 0.1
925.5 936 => -0.2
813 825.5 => 0.0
